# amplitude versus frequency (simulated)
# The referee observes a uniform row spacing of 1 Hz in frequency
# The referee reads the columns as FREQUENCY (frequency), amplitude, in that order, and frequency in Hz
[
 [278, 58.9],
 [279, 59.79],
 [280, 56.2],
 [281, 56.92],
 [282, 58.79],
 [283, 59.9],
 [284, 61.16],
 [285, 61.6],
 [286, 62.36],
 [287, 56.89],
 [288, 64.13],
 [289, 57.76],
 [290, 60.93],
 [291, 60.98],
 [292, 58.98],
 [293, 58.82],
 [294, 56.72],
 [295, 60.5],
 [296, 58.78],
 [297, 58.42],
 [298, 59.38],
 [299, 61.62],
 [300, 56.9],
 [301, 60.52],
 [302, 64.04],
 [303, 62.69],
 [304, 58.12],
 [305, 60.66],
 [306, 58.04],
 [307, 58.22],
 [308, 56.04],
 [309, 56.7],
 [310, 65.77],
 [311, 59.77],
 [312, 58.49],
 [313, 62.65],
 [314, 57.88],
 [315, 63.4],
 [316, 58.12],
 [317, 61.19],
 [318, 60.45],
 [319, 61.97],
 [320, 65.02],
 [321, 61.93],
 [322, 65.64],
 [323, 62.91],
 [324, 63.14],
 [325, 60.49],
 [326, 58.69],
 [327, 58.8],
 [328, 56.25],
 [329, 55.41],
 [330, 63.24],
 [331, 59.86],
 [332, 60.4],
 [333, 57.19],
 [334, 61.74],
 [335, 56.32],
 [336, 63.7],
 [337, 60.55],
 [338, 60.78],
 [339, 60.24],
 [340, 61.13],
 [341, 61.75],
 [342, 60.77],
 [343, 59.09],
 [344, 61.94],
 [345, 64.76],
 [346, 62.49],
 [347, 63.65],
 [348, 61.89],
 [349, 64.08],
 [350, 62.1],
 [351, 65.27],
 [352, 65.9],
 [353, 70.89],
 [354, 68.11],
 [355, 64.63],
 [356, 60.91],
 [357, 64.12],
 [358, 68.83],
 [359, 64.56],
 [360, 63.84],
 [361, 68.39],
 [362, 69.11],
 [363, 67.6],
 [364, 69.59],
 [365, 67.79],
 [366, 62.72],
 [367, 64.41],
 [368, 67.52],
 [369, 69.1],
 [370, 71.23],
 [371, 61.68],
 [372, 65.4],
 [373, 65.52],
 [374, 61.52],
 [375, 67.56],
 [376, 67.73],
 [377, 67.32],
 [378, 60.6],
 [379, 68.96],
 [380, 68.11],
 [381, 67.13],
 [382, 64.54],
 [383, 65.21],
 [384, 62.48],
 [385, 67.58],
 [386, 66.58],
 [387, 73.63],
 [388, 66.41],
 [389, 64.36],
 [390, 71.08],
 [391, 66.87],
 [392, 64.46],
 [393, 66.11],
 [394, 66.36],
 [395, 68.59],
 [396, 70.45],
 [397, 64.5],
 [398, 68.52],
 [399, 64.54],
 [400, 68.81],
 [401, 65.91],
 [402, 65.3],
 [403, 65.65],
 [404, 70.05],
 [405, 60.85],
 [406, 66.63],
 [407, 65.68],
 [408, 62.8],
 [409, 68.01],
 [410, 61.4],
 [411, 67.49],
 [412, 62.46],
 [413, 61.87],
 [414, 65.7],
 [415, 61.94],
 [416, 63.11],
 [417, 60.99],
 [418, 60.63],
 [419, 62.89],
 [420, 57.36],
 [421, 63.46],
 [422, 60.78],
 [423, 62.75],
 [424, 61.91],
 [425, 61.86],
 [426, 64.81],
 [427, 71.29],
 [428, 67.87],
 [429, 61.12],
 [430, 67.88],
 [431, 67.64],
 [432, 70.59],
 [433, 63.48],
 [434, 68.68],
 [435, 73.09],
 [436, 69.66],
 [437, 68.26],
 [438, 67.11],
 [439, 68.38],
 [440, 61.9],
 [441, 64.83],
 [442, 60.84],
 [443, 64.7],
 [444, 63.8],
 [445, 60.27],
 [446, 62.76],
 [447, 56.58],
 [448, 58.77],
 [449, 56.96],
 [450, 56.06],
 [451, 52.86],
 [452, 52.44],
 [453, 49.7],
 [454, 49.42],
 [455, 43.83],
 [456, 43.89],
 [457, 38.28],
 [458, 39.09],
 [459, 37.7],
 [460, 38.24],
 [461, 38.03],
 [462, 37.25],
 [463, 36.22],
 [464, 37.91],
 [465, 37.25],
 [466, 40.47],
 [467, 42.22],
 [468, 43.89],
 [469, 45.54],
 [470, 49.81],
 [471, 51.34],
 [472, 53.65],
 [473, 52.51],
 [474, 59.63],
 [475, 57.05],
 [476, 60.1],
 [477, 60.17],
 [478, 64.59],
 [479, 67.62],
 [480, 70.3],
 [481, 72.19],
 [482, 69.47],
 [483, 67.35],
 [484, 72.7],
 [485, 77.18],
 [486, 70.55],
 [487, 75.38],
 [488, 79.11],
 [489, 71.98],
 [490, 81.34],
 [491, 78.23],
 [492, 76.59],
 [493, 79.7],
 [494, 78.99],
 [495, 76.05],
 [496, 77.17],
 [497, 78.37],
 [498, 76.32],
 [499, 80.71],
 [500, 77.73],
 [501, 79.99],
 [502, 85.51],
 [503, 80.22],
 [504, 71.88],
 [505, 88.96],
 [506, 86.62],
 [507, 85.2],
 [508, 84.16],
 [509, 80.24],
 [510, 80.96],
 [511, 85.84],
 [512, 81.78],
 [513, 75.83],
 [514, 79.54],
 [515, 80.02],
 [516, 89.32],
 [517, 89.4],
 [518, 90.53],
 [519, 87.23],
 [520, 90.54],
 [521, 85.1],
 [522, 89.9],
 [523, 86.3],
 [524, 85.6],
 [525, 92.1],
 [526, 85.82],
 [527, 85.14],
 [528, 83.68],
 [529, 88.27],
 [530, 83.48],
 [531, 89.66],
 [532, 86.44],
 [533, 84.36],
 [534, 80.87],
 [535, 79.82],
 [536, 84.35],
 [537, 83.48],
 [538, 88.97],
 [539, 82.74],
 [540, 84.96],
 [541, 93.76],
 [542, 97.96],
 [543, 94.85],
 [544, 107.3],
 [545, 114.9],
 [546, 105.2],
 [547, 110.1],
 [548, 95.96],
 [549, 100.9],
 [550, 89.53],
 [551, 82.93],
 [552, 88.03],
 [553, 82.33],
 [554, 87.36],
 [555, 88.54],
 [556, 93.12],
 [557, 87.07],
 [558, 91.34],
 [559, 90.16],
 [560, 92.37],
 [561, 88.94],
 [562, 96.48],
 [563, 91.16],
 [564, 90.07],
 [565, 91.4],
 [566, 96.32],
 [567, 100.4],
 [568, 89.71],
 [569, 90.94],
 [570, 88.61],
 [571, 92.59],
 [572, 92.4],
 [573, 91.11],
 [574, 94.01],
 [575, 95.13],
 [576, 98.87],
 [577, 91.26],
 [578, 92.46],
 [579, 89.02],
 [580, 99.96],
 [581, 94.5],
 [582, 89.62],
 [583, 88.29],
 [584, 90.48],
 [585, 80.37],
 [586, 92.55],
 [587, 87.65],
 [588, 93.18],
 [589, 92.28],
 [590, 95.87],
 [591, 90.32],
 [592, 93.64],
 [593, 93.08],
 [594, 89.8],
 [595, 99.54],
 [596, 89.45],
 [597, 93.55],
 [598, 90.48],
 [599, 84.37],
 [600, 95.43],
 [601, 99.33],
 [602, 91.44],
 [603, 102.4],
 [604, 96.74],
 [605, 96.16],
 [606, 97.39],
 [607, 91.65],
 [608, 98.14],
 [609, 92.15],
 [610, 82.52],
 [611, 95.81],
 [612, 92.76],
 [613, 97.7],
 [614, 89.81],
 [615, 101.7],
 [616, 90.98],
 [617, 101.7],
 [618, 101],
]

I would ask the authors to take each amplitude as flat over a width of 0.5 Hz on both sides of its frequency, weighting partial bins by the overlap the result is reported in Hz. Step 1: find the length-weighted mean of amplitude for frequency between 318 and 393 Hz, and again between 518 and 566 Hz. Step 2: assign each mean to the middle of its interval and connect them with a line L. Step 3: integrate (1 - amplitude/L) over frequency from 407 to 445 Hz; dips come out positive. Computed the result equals 4.8 Hz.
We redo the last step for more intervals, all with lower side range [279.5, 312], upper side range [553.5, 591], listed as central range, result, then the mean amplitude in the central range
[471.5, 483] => 2.57 Hz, 62.7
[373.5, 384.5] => 0.59 Hz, 65.6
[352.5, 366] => 0.07 Hz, 66.6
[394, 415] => 1.90 Hz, 65.7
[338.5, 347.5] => 0.46 Hz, 61.8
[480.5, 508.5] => 1.66 Hz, 77.8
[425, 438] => 1.34 Hz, 67.6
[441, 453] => 2.89 Hz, 58.6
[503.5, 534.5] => 0.21 Hz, 85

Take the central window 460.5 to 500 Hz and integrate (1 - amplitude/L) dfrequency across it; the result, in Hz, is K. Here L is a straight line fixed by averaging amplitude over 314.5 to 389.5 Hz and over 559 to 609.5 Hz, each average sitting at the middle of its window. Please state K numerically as 8.5 Hz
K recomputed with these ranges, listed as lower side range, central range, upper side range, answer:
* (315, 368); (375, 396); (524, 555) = 0.6 Hz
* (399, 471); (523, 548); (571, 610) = -3.1 Hz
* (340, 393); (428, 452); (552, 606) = 3.6 Hz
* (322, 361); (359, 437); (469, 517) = 0.8 Hz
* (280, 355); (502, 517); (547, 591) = 0.3 Hz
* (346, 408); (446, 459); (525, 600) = 4.5 Hz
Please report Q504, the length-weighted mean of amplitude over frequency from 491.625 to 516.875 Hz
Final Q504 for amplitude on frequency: 80.9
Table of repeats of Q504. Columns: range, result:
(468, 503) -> 69.6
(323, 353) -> 61.3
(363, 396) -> 66.6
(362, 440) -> 65.8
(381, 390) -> 66.7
